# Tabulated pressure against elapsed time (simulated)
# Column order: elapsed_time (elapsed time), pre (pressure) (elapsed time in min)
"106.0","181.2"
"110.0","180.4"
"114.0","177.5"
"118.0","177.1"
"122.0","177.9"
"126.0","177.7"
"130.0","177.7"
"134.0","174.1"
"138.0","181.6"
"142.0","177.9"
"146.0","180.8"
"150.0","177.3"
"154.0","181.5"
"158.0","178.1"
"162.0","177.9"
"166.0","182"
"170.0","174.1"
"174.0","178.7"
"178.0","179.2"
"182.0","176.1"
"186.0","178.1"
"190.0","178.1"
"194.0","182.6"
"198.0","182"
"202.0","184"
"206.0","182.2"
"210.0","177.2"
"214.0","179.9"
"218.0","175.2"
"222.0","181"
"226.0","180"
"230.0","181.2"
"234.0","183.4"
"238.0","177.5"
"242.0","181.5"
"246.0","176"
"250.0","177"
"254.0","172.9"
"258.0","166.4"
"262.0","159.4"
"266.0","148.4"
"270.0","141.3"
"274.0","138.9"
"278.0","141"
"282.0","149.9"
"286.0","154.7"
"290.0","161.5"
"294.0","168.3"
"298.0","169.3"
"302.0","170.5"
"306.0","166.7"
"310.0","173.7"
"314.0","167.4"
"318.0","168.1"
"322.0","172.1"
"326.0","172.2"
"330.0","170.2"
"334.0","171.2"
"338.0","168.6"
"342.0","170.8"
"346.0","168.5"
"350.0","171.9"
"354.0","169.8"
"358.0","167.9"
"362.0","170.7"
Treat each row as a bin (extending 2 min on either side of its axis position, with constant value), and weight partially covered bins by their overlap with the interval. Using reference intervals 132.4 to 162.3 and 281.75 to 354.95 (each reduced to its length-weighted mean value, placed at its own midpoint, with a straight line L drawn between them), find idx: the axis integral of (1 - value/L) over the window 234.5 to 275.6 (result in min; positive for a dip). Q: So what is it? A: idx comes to 1.7 min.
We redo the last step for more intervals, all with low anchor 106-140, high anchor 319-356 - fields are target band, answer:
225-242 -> -0.6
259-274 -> 2.1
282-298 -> 1.0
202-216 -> -0.4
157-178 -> -0.2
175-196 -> -0.3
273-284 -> 1.8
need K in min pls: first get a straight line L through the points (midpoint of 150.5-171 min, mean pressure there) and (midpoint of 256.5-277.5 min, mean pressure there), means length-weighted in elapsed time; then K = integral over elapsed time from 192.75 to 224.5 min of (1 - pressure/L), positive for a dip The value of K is -2.8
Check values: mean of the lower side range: 179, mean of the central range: 180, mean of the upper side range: 150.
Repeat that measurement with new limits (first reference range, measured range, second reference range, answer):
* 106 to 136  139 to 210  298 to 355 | -1.48 min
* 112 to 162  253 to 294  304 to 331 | 4.38 min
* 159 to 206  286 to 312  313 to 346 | 0.71 min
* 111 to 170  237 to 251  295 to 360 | -0.36 min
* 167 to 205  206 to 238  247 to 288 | -2.08 min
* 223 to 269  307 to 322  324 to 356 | 0.10 min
